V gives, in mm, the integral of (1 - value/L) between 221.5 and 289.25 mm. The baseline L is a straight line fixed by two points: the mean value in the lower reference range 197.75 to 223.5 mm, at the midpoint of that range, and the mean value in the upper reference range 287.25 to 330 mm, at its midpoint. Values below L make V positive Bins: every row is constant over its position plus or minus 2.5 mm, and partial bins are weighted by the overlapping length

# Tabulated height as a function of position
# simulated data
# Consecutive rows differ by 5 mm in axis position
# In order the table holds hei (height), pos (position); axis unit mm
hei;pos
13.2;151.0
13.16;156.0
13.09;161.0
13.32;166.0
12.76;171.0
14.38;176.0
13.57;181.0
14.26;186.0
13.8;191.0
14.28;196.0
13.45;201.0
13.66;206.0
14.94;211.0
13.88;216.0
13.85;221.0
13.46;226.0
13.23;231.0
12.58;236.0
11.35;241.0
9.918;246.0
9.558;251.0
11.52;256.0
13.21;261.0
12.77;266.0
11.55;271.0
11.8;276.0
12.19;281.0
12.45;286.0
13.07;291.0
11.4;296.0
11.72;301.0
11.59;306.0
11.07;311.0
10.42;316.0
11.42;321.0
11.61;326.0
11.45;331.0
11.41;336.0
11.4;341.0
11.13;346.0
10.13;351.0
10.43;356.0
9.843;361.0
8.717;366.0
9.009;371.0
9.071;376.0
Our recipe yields 4.3 mm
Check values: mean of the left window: 14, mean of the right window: 11.6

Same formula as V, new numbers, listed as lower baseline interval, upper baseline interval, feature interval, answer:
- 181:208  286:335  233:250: 2.31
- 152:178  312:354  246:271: 1.08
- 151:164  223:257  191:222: -4.33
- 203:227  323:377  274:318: 0.35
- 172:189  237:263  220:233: -1.48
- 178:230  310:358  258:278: 0.28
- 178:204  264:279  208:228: -1.18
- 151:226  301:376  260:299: -1.30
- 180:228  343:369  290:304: -0.45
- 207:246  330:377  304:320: 0.21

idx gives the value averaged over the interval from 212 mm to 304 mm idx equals 12.2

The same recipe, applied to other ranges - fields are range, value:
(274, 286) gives 12.1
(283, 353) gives 11.5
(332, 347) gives 11.3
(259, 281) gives 12.3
